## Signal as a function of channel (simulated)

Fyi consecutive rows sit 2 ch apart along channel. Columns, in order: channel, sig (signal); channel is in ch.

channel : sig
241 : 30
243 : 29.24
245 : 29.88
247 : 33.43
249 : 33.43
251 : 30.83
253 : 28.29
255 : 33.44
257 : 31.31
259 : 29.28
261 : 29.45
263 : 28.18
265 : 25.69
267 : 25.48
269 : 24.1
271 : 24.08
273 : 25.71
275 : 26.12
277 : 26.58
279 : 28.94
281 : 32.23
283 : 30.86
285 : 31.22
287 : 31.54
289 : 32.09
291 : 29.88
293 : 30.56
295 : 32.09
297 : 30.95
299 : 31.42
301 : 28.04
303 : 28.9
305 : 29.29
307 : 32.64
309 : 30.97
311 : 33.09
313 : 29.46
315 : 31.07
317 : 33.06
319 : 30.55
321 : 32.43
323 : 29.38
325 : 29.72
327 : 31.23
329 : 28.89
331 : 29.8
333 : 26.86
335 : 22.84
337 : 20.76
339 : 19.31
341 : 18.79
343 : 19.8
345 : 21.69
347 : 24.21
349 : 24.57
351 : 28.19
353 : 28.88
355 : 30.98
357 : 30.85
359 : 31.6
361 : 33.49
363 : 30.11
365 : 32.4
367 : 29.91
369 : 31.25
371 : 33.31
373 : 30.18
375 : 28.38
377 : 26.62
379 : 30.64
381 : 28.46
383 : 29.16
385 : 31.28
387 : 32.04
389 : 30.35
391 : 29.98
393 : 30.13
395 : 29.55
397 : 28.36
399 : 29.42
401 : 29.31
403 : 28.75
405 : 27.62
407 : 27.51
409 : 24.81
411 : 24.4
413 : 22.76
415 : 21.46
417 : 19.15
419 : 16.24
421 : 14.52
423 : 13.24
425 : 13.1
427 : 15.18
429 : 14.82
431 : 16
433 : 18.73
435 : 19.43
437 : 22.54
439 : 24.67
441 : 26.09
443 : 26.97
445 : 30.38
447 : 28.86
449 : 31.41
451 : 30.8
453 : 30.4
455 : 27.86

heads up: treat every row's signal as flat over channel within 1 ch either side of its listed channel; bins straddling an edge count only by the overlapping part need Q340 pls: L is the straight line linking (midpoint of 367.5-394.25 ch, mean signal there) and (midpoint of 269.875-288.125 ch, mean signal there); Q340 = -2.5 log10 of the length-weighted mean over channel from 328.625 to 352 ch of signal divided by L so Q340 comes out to 0.24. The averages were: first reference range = 28.6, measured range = 23.7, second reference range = 30.1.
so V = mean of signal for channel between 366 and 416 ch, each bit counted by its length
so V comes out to 28.6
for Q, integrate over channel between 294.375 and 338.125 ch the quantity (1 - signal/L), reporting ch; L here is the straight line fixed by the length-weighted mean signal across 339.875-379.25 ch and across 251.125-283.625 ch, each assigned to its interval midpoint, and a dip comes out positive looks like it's -2.3 ch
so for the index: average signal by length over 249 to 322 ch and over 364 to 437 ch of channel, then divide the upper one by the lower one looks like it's 0.85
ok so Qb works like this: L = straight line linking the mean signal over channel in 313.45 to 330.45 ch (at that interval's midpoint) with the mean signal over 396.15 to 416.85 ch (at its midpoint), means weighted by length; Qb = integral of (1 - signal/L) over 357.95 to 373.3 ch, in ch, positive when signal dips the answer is -1.8 ch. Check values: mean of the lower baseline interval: 30.7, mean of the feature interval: 31.6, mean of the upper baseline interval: 26.1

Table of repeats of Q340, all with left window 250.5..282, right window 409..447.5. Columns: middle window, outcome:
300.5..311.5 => -0.16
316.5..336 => -0.16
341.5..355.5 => -0.04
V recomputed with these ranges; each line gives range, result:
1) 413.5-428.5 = 16.3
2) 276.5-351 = 28.5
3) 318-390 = 28.3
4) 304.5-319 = 31.4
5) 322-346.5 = 24.9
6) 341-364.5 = 27.4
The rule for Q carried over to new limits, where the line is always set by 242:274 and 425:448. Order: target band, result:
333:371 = -2.70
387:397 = -2.77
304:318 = -2.42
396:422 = -1.44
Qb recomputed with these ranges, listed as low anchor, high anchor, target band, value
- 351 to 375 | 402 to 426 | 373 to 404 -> -4.30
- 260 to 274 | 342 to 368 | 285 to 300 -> -2.53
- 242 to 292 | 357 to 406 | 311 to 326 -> -0.67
